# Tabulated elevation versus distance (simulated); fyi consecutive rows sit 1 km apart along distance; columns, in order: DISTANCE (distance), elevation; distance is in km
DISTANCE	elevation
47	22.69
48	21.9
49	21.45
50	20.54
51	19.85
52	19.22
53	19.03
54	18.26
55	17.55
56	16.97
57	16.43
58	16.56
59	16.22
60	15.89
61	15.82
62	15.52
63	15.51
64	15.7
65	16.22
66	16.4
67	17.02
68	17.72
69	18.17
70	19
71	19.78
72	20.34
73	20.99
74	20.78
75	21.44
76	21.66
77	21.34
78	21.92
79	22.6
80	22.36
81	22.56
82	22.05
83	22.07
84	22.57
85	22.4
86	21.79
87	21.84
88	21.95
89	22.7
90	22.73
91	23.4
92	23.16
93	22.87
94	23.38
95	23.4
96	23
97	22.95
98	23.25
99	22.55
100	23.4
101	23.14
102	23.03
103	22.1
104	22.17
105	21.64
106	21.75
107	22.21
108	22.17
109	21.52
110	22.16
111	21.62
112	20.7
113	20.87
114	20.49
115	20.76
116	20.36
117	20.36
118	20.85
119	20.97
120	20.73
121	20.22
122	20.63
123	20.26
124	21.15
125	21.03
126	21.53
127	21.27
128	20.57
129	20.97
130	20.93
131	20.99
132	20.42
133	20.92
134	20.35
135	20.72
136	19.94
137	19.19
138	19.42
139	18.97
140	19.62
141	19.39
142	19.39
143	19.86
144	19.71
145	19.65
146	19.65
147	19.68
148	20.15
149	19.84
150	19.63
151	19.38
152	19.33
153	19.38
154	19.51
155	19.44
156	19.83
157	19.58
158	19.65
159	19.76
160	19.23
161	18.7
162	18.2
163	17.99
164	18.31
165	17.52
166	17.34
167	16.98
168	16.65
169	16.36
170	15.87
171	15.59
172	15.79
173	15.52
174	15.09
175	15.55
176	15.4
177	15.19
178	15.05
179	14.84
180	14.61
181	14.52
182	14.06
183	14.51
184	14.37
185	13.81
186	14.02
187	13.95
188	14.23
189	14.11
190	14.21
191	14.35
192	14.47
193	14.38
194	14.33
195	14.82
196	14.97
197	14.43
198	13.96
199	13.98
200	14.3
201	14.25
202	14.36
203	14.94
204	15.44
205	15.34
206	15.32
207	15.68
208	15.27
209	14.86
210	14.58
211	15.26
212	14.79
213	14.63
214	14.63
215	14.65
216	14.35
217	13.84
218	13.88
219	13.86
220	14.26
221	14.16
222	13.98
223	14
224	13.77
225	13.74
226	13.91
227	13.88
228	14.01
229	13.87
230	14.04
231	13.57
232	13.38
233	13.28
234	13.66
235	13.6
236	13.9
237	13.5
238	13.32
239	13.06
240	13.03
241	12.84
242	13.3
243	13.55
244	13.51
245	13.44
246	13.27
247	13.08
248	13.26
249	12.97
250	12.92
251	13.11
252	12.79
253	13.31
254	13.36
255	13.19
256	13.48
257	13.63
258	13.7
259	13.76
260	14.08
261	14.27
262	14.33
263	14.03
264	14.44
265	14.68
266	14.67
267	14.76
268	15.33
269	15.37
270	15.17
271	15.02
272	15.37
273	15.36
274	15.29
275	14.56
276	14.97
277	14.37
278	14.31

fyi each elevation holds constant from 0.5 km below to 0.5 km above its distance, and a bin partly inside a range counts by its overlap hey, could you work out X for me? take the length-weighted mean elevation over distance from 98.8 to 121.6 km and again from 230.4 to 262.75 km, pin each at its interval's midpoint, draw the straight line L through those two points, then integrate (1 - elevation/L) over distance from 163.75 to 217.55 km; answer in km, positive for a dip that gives 5.6 km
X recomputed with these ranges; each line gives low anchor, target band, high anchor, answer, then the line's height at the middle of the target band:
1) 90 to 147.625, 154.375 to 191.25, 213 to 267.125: 3.44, 17.9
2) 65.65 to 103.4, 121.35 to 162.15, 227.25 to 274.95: -2.06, 19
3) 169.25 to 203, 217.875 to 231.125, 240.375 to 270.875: 0.23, 14.2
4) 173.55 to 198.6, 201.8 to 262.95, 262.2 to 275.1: 3.45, 14.7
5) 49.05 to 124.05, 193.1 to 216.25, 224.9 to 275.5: 1.44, 15.7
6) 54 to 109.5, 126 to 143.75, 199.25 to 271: -1.82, 18.3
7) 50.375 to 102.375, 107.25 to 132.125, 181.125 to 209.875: -3.77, 18.2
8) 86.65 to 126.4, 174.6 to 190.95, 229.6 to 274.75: 2.92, 17.7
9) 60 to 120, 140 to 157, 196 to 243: -1.61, 17.9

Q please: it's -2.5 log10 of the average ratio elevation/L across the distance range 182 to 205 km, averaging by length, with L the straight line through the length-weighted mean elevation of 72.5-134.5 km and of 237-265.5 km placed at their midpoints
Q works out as 0.16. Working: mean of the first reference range 21.7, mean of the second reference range 13.5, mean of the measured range 14.4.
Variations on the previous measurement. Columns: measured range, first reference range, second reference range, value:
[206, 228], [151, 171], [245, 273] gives 0.11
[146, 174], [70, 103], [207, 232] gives -0.03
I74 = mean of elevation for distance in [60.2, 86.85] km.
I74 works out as 19.7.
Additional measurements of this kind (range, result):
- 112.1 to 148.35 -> 20.3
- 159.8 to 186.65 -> 15.9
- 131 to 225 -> 16.5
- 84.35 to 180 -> 20.1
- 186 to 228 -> 14.4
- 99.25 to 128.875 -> 21.4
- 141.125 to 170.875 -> 18.8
